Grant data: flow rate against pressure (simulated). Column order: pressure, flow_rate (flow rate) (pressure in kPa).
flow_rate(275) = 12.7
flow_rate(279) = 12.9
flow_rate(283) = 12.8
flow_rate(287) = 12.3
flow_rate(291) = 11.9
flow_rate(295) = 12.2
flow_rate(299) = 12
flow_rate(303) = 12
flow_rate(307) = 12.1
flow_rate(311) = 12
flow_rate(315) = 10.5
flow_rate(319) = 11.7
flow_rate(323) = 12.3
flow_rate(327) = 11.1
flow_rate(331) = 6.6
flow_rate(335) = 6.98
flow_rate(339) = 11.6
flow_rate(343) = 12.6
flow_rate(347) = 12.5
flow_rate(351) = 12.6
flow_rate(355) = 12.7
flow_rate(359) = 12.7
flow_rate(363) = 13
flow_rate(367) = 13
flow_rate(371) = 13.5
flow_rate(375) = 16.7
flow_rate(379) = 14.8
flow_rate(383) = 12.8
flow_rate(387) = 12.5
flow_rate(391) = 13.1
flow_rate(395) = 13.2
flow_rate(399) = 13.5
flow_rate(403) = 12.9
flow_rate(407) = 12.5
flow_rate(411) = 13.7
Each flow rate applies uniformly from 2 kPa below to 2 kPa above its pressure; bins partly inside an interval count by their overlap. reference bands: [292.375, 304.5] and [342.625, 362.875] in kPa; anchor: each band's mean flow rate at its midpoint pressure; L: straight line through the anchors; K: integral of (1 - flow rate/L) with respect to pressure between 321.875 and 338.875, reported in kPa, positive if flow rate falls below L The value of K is 4.2 kPa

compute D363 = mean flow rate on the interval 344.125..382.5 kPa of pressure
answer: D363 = 13.5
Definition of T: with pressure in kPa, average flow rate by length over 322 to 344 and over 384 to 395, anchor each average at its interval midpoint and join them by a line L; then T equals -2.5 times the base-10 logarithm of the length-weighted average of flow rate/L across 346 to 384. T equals -0.16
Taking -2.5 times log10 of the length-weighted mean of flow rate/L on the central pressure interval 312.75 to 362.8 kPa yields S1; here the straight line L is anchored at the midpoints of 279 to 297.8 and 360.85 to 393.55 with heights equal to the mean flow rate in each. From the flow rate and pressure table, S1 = 0.17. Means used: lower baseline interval 12.4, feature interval 11.2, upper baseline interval 13.7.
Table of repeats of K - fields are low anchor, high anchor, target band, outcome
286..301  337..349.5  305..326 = 0.81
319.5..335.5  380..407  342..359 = -2.76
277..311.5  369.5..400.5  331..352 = 3.72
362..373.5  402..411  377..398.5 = -0.30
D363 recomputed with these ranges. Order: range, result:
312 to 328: 11.5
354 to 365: 12.8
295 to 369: 11.6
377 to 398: 13.3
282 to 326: 11.9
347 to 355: 12.6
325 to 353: 10.6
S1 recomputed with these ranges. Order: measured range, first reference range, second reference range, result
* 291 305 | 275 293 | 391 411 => 0.05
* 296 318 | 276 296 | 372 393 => 0.09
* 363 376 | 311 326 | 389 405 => -0.11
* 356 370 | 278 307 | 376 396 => 0.02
